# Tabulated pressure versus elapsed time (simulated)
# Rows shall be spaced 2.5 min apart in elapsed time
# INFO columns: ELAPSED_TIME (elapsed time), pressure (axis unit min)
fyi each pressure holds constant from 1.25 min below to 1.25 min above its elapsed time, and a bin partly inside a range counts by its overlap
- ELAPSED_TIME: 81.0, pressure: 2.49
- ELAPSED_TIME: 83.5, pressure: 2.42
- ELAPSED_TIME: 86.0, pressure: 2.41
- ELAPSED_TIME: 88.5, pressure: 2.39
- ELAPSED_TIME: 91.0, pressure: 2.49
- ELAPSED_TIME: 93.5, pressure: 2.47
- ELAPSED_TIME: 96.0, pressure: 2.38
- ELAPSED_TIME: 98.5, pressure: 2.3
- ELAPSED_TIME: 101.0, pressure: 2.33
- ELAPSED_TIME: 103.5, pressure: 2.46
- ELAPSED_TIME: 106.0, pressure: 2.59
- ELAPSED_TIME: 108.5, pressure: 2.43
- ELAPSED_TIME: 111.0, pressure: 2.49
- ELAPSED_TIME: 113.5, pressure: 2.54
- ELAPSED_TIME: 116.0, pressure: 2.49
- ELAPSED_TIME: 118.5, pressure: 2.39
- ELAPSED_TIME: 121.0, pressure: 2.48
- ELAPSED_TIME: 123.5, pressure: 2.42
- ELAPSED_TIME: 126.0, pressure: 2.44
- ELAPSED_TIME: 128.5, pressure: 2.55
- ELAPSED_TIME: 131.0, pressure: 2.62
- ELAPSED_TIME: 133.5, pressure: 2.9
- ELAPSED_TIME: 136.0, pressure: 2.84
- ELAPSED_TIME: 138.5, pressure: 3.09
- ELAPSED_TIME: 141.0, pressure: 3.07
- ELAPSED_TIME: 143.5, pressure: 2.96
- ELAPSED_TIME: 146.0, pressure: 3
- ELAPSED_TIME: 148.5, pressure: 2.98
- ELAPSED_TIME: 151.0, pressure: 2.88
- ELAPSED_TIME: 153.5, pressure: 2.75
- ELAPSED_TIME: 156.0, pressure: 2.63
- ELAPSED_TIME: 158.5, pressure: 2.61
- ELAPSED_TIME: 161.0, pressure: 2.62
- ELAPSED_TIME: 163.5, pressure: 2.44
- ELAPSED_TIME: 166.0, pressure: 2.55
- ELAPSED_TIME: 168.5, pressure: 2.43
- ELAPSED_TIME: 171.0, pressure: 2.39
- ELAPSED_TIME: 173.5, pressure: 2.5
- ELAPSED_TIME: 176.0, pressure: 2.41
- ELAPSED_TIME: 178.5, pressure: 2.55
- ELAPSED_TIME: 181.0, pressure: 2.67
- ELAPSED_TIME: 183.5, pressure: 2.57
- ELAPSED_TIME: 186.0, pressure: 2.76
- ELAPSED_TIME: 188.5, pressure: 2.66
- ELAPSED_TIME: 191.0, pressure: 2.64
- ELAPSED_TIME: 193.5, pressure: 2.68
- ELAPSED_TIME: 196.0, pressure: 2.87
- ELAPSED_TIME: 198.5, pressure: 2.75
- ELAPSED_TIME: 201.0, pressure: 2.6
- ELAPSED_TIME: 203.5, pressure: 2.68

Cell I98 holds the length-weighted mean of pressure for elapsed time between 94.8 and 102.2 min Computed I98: 2.34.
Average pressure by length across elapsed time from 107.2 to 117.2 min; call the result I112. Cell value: 2.49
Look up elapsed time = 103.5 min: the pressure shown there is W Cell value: 2.46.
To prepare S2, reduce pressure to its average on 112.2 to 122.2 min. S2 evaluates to 2.48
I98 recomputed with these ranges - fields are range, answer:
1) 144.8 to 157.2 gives 2.85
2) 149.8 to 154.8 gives 2.81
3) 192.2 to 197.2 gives 2.77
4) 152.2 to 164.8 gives 2.61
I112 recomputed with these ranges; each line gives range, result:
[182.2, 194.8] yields 2.66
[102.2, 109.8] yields 2.49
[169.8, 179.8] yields 2.46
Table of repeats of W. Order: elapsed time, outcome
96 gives 2.38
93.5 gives 2.47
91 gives 2.49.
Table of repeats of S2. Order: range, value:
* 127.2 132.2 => 2.58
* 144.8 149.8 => 2.99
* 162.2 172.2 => 2.45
